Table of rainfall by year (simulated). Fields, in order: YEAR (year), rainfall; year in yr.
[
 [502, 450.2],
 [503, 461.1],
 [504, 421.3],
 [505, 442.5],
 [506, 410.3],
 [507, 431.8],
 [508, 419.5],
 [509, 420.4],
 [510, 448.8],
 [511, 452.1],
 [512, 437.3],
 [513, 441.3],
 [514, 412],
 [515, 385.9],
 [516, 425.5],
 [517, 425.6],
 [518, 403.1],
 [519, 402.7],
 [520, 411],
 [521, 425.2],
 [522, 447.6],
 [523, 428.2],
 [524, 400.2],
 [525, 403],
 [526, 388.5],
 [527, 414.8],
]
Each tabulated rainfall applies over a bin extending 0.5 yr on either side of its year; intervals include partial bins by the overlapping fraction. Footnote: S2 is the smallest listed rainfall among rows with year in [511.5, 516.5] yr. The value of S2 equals 385.9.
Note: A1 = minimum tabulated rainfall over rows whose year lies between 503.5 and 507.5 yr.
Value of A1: 410.3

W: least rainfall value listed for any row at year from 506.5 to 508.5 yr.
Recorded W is 419.5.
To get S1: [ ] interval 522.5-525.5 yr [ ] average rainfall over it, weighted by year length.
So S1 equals 410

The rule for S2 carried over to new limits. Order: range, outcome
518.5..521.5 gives 402.7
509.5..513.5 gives 437.3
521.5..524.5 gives 400.2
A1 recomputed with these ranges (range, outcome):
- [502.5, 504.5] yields 421.3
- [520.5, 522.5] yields 425.2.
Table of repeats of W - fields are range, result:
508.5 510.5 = 420.4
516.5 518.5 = 403.1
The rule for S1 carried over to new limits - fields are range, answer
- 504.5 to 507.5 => 428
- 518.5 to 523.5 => 423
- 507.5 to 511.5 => 435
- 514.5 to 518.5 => 410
